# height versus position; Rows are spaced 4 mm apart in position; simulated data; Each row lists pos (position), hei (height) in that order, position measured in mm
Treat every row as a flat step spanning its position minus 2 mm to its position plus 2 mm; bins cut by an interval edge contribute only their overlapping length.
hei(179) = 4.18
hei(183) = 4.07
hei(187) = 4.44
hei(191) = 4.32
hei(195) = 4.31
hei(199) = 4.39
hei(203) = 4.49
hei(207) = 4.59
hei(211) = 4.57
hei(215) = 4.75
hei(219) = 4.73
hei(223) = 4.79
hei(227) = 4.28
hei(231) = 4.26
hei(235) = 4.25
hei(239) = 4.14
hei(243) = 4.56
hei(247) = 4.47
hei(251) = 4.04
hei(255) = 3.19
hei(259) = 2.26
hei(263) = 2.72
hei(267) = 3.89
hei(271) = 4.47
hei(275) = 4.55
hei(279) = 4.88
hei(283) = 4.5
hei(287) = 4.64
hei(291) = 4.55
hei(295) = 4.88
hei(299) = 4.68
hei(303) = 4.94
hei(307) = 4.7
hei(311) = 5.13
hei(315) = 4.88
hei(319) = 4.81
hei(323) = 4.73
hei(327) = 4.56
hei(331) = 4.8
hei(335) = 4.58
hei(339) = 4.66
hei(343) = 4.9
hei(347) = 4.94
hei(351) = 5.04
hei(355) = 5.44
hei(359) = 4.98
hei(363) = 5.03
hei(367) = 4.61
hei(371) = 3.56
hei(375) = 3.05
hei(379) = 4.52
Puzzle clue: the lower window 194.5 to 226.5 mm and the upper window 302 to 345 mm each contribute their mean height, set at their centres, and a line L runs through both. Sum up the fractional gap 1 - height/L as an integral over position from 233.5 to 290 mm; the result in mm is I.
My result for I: 7.56 mm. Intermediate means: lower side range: 4.58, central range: 4.05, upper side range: 4.79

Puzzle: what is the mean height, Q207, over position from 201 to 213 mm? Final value 4.55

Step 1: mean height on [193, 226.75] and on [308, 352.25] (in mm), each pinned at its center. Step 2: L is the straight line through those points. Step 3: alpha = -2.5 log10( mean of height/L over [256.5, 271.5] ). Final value 0.407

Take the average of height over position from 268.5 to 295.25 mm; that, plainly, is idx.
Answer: 4.61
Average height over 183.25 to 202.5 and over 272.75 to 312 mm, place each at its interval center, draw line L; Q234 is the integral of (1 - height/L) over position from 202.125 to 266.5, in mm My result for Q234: 5.4 mm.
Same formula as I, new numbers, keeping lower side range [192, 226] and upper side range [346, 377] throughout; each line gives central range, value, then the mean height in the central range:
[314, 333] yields -0.8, 4.75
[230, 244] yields 0.8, 4.29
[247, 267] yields 5.6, 3.28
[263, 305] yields 0.5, 4.51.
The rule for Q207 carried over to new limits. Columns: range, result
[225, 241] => 4.23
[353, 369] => 5.02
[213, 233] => 4.56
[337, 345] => 4.78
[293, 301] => 4.78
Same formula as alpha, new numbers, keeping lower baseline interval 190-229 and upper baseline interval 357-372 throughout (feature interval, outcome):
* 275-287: -0.02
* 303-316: -0.08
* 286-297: -0.03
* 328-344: -0.03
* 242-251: 0.03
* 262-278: 0.13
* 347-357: -0.13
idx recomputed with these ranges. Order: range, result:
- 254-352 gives 4.48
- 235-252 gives 4.31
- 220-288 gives 4.11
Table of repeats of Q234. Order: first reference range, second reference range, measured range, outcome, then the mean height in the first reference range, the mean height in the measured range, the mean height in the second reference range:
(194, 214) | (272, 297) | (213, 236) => 0.06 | 4.49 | 4.52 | 4.66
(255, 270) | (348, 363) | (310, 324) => -1.98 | 3.09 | 4.88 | 5.12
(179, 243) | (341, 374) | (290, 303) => -0.37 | 4.42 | 4.75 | 4.76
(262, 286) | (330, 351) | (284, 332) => -2.55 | 4.25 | 4.77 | 4.8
